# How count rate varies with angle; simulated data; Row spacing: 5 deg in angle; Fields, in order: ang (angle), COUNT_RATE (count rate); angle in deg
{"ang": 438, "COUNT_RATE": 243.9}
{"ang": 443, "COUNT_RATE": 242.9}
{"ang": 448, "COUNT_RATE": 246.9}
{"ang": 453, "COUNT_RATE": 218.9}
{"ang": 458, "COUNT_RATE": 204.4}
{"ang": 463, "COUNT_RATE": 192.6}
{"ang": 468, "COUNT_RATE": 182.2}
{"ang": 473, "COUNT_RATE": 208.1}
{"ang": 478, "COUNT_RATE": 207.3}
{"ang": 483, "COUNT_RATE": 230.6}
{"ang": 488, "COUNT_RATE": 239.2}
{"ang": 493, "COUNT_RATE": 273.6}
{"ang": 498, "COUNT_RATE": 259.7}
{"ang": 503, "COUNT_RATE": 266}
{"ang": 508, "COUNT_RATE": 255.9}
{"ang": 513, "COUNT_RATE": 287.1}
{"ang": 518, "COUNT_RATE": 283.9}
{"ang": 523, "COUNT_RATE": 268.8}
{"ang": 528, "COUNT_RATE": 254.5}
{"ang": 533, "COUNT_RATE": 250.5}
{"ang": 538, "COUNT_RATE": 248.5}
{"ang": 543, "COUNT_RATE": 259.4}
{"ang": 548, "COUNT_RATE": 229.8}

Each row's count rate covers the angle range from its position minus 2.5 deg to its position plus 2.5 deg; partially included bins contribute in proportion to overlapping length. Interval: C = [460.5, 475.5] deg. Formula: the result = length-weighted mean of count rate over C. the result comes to 194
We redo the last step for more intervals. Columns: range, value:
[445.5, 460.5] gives 223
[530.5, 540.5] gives 250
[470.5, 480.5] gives 208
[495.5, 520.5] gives 271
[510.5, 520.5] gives 286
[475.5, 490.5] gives 226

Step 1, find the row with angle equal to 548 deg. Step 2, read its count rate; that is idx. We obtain 229.8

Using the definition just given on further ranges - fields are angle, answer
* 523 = 268.8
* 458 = 204.4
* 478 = 207.3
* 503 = 266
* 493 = 273.6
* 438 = 243.9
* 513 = 287.1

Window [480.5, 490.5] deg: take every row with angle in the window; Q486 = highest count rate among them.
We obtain 239.2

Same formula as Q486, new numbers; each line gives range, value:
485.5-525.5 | 287.1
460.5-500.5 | 273.6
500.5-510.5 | 266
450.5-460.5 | 218.9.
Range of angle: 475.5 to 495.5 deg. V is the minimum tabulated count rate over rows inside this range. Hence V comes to 207.3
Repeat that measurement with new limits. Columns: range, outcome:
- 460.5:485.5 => 182.2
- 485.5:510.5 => 239.2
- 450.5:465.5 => 192.6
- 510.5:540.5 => 248.5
